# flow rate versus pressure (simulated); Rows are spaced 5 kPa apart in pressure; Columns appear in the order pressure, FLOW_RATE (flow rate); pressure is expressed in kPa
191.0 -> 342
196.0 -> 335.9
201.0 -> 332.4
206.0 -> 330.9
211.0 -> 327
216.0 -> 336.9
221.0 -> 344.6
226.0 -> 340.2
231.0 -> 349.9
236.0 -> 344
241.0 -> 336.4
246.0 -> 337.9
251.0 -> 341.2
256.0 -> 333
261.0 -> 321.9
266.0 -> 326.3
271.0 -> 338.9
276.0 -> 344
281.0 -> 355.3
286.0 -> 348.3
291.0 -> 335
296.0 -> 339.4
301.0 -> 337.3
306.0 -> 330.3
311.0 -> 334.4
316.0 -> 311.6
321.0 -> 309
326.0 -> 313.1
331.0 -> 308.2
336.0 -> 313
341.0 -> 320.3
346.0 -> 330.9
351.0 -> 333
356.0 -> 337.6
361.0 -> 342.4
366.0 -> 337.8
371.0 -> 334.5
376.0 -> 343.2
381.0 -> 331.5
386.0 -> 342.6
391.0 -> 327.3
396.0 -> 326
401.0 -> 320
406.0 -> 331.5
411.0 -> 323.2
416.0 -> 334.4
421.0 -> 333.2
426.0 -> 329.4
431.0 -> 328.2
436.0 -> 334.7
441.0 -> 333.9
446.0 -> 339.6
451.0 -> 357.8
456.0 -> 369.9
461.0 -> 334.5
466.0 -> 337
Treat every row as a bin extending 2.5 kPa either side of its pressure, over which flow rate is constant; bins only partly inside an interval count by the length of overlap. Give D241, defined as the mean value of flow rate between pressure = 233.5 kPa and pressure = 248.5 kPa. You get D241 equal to 339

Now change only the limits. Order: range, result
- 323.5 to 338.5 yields 311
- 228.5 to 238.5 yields 347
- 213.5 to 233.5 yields 343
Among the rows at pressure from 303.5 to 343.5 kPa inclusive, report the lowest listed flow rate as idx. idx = 308.2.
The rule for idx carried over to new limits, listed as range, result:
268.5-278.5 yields 338.9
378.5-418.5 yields 320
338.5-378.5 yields 320.3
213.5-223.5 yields 336.9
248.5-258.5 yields 333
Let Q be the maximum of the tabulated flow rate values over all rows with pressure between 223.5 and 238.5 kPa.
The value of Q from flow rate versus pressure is 349.9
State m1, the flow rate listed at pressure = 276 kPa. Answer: 344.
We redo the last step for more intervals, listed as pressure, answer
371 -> 334.5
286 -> 348.3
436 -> 334.7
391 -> 327.3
